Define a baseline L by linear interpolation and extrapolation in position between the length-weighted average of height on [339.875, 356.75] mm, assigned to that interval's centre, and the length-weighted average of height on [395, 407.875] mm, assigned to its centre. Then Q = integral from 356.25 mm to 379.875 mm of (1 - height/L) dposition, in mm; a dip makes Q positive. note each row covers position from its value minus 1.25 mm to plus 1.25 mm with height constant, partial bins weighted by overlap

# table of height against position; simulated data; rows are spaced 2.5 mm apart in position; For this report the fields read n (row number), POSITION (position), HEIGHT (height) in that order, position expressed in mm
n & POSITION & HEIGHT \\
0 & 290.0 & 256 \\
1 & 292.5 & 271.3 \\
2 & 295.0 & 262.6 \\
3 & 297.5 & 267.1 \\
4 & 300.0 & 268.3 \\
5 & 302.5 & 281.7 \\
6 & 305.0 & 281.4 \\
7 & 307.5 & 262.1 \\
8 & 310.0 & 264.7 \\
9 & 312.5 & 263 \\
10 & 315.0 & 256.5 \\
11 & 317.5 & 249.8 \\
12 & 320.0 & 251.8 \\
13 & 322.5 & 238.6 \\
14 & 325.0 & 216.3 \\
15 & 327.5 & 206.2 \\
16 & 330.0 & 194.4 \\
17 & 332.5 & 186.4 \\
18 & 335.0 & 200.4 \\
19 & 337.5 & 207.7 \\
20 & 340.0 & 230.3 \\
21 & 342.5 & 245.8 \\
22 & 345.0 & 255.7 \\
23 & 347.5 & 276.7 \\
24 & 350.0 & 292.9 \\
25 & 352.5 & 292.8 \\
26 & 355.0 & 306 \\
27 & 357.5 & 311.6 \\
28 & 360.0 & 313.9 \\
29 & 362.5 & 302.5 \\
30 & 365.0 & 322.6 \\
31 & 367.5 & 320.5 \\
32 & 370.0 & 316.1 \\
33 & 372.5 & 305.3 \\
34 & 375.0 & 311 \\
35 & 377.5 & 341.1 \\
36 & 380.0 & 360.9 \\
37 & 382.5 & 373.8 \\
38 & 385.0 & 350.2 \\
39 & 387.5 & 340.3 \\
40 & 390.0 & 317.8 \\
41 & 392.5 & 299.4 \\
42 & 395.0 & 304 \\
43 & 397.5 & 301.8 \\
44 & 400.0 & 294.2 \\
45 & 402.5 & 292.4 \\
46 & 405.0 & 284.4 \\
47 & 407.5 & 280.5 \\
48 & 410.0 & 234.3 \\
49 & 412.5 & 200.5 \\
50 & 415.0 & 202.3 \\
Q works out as -3.05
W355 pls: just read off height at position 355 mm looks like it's 306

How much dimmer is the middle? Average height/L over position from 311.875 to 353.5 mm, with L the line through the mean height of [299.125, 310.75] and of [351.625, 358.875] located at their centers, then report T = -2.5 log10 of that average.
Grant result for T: 0.21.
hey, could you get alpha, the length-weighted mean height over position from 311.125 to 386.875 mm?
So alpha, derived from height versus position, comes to 277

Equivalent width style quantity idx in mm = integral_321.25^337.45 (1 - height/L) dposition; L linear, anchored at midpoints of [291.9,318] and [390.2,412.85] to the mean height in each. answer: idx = 3.8 mm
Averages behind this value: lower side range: 267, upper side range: 282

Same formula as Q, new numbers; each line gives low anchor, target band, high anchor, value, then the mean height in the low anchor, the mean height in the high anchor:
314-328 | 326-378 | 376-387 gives 4.79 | 238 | 354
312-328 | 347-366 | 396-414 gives -3.76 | 241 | 269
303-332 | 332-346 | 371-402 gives 2.43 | 244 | 324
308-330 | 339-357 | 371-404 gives 0.15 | 241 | 322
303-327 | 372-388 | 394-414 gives -4.46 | 253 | 273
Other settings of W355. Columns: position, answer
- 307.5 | 262.1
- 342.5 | 245.8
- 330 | 194.4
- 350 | 292.9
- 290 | 256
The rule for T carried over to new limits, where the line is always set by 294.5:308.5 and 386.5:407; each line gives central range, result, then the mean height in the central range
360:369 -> -0.082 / 315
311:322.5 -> 0.092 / 254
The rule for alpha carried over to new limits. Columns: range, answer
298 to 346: 240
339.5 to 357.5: 276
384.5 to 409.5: 303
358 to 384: 327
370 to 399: 327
